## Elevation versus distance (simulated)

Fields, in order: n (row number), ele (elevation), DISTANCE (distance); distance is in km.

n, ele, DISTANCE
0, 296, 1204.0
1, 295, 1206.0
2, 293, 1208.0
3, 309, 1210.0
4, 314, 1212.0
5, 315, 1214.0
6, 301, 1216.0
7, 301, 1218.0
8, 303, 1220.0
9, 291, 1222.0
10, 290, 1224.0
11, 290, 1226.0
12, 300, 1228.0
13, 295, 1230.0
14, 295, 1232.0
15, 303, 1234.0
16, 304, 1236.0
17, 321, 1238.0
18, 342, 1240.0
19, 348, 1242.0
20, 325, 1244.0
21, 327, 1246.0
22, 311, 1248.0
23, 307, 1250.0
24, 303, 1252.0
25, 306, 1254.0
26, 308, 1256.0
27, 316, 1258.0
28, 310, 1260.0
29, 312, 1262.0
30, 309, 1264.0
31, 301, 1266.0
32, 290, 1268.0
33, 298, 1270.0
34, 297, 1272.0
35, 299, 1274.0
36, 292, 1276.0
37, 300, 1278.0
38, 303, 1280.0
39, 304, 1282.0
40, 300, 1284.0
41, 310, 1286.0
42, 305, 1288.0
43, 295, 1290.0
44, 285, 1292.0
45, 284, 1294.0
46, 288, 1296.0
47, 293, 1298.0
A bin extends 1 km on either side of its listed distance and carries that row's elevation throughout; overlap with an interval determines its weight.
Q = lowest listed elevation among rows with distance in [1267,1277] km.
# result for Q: 290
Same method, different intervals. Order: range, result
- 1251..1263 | 303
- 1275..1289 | 292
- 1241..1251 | 307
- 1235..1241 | 304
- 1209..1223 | 291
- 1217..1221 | 301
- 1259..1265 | 309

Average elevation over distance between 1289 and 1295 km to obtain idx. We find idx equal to 288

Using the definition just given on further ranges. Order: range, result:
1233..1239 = 309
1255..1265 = 311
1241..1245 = 336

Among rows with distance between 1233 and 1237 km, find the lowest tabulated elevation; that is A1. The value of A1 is 303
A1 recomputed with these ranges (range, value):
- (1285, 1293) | 285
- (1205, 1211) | 293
